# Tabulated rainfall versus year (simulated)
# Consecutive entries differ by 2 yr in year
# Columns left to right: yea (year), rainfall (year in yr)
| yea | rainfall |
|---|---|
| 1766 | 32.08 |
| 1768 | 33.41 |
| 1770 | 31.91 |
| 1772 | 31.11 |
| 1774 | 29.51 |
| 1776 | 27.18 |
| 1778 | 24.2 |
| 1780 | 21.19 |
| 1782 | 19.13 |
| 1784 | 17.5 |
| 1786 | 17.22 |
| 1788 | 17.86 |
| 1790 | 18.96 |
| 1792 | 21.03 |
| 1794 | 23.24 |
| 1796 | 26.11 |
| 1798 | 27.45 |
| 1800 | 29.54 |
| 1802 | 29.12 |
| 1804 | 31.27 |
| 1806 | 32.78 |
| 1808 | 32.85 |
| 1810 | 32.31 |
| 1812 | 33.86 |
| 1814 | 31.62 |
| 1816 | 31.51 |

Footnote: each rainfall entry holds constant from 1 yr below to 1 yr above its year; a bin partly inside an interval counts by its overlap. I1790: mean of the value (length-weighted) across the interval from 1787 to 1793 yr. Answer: 19.3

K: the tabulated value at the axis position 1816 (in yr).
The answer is 31.51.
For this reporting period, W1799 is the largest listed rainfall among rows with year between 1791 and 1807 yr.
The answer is 32.78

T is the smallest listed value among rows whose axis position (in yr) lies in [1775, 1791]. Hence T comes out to 17.22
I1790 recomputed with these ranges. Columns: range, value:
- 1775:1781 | 24.2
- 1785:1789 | 17.5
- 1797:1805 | 29.3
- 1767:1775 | 31.5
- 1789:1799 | 23.4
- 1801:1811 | 31.7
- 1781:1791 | 18.1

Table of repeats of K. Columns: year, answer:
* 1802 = 29.12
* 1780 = 21.19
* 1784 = 17.5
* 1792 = 21.03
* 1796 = 26.11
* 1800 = 29.54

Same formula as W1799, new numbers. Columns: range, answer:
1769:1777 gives 31.91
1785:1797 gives 26.11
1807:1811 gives 32.85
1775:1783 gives 27.18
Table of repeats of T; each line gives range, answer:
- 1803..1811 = 31.27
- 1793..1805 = 23.24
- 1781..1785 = 17.5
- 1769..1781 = 21.19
